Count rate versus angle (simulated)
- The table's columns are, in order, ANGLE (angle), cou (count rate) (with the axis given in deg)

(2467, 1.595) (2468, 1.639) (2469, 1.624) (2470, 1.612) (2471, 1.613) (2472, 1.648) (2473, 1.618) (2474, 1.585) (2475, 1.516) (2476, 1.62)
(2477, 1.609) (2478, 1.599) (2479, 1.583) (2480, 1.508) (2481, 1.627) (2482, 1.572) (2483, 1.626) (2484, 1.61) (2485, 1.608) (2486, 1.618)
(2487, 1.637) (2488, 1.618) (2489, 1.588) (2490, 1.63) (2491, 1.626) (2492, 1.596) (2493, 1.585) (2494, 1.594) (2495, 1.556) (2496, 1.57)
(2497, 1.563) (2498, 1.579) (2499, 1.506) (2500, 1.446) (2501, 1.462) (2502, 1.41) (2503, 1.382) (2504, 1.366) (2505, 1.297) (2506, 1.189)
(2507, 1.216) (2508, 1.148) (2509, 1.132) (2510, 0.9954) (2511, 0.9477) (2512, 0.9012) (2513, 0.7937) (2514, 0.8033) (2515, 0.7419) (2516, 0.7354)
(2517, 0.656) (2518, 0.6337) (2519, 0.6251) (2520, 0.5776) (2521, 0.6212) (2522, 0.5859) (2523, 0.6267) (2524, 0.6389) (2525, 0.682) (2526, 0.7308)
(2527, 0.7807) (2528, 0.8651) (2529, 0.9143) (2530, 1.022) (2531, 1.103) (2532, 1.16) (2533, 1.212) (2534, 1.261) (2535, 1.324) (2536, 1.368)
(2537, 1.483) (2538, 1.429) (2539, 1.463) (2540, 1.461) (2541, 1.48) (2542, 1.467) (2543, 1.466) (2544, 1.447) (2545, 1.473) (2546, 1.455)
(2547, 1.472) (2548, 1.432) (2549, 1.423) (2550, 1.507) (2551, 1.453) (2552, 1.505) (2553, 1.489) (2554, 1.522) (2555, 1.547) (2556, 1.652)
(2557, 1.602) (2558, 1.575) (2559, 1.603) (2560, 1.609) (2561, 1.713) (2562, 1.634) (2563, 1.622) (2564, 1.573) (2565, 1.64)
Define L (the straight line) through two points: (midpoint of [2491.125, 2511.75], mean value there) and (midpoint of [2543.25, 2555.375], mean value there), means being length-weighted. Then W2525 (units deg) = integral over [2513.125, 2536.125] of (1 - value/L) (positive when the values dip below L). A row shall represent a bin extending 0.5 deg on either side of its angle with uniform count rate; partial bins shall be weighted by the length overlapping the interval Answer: 9.4 deg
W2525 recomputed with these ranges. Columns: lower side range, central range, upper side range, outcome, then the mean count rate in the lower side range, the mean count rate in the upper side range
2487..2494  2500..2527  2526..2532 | 6.72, 1.61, 0.938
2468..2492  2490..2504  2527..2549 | -0.06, 1.6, 1.31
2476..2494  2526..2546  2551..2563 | 4.09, 1.6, 1.58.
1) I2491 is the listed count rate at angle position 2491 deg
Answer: 1.626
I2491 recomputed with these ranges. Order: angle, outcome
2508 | 1.148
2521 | 0.6212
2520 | 0.5776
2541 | 1.48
